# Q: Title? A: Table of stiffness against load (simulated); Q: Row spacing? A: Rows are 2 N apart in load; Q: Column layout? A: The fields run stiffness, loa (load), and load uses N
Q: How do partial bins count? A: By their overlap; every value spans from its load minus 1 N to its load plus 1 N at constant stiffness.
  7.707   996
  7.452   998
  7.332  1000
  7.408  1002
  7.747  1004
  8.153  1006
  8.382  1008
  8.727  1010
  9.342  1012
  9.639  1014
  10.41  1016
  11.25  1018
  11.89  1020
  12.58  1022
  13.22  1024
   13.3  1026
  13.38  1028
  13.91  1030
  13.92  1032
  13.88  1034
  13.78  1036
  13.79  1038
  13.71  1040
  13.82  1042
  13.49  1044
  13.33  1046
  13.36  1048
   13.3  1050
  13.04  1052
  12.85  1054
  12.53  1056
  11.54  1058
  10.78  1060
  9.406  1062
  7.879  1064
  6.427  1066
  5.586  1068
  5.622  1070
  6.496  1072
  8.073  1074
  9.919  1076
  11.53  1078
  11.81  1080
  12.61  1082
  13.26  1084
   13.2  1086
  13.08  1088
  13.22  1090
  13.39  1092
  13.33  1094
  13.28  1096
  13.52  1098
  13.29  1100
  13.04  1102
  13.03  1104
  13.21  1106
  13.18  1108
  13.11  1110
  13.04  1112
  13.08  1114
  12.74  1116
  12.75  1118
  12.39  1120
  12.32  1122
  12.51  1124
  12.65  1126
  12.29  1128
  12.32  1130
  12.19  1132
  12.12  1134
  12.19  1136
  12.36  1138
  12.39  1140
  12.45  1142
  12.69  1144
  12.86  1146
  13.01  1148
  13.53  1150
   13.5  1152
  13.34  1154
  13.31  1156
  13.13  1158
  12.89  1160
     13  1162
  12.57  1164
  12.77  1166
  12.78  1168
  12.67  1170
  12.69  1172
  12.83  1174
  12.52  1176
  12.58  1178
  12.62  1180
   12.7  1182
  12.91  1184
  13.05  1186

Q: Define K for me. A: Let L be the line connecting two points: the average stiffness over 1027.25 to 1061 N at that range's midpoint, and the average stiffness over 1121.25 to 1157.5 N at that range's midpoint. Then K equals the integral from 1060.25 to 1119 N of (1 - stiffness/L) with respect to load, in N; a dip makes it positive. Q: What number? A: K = 6.8 N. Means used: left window 13.2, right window 12.7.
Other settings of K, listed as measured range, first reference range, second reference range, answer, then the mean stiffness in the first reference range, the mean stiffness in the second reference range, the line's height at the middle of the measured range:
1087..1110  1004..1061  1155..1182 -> -1.45 N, 12.1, 12.8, 12.4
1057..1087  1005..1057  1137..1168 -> 6.92 N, 12.3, 12.9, 12.5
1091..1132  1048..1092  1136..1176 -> -4.12 N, 10.7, 12.9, 11.7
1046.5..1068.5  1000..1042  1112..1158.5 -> 1.87 N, 11.4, 12.7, 11.8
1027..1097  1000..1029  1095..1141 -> -2.63 N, 10.3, 12.7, 11.4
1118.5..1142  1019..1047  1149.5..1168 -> 1.45 N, 13.4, 13.1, 13.2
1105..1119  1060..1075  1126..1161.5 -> -3.40 N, 7.32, 12.7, 10.5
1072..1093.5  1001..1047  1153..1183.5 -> 0.67 N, 11.7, 12.8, 12.2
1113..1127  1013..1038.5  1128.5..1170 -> 0.12 N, 12.7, 12.8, 12.7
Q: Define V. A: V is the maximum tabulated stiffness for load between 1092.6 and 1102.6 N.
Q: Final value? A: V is 13.52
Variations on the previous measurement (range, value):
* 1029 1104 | 13.92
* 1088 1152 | 13.53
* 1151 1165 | 13.5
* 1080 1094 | 13.39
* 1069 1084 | 13.26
